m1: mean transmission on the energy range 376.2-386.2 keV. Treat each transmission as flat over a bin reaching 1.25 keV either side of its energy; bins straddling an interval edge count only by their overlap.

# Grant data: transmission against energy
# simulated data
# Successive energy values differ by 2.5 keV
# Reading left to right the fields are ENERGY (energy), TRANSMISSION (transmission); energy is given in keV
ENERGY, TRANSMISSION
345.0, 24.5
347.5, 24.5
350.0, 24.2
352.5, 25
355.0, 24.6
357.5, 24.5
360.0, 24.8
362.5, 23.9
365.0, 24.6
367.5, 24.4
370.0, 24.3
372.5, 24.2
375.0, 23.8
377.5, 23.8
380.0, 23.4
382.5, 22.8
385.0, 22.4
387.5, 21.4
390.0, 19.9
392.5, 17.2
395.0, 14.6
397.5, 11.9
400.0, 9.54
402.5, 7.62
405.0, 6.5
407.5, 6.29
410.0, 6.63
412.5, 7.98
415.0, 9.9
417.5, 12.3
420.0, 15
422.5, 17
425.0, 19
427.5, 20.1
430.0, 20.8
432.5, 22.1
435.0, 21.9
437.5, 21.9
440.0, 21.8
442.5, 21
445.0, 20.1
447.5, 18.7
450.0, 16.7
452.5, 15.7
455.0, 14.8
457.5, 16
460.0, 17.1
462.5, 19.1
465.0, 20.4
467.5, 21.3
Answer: 23.1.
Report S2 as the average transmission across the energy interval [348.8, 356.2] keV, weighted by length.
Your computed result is 24.6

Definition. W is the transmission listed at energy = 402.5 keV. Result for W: 7.62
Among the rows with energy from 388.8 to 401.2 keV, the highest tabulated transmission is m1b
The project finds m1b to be 19.9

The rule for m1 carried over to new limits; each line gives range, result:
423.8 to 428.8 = 19.6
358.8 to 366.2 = 24.4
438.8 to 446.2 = 21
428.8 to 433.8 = 21.5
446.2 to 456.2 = 16.5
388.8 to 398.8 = 15.8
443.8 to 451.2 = 18.5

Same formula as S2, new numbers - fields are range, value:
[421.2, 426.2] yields 18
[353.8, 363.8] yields 24.4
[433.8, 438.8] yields 21.9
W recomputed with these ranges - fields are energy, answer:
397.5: 11.9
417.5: 12.3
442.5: 21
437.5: 21.9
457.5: 16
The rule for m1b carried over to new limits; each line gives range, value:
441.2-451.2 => 21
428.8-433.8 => 22.1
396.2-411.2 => 11.9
